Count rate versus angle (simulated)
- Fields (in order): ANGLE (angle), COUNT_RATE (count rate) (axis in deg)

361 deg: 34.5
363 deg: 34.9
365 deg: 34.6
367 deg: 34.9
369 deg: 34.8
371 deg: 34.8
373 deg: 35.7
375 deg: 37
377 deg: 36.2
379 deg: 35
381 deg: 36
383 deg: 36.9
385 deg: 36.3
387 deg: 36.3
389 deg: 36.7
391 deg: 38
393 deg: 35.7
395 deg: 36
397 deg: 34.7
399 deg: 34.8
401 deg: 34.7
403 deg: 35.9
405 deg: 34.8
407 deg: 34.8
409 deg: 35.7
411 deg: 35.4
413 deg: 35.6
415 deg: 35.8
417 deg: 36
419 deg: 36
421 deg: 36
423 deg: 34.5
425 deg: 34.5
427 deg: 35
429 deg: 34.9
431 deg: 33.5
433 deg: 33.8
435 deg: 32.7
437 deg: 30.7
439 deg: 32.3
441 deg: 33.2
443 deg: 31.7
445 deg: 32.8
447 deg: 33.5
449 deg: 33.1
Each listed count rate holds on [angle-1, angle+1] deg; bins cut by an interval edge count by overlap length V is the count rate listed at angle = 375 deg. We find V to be 37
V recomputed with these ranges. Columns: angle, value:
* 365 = 34.6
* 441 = 33.2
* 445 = 32.8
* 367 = 34.9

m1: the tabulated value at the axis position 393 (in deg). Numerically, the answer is 35.7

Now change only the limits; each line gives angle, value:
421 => 36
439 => 32.3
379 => 35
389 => 36.7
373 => 35.7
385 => 36.3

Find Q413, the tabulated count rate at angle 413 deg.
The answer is 35.6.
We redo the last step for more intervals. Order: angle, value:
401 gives 34.7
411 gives 35.4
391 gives 38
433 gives 33.8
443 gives 31.7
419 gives 36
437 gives 30.7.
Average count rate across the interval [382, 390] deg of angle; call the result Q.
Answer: 36.5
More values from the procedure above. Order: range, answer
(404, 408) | 34.8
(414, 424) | 35.7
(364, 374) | 35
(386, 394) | 36.7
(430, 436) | 33.3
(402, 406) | 35.3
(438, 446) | 32.5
